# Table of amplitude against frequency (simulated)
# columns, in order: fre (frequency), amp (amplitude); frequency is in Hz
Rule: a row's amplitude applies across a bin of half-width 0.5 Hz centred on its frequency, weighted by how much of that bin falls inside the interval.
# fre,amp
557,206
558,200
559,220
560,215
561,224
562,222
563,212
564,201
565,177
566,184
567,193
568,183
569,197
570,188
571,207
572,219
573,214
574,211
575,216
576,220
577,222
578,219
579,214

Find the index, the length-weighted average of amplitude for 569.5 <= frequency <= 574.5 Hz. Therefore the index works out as 208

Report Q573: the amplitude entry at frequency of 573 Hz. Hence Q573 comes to 214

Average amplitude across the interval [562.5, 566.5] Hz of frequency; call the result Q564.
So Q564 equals 194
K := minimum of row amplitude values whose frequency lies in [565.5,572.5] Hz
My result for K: 183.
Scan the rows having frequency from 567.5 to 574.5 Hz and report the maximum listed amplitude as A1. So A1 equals 219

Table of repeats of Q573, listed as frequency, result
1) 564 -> 201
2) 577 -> 222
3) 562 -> 222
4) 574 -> 211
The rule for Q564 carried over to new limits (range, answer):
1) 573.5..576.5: 216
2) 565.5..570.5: 189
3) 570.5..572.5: 213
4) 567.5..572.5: 199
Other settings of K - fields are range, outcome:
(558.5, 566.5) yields 177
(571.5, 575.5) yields 211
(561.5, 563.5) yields 212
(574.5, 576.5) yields 216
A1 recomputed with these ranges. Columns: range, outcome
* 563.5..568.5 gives 201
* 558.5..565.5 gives 224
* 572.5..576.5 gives 220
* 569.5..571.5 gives 207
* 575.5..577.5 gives 222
